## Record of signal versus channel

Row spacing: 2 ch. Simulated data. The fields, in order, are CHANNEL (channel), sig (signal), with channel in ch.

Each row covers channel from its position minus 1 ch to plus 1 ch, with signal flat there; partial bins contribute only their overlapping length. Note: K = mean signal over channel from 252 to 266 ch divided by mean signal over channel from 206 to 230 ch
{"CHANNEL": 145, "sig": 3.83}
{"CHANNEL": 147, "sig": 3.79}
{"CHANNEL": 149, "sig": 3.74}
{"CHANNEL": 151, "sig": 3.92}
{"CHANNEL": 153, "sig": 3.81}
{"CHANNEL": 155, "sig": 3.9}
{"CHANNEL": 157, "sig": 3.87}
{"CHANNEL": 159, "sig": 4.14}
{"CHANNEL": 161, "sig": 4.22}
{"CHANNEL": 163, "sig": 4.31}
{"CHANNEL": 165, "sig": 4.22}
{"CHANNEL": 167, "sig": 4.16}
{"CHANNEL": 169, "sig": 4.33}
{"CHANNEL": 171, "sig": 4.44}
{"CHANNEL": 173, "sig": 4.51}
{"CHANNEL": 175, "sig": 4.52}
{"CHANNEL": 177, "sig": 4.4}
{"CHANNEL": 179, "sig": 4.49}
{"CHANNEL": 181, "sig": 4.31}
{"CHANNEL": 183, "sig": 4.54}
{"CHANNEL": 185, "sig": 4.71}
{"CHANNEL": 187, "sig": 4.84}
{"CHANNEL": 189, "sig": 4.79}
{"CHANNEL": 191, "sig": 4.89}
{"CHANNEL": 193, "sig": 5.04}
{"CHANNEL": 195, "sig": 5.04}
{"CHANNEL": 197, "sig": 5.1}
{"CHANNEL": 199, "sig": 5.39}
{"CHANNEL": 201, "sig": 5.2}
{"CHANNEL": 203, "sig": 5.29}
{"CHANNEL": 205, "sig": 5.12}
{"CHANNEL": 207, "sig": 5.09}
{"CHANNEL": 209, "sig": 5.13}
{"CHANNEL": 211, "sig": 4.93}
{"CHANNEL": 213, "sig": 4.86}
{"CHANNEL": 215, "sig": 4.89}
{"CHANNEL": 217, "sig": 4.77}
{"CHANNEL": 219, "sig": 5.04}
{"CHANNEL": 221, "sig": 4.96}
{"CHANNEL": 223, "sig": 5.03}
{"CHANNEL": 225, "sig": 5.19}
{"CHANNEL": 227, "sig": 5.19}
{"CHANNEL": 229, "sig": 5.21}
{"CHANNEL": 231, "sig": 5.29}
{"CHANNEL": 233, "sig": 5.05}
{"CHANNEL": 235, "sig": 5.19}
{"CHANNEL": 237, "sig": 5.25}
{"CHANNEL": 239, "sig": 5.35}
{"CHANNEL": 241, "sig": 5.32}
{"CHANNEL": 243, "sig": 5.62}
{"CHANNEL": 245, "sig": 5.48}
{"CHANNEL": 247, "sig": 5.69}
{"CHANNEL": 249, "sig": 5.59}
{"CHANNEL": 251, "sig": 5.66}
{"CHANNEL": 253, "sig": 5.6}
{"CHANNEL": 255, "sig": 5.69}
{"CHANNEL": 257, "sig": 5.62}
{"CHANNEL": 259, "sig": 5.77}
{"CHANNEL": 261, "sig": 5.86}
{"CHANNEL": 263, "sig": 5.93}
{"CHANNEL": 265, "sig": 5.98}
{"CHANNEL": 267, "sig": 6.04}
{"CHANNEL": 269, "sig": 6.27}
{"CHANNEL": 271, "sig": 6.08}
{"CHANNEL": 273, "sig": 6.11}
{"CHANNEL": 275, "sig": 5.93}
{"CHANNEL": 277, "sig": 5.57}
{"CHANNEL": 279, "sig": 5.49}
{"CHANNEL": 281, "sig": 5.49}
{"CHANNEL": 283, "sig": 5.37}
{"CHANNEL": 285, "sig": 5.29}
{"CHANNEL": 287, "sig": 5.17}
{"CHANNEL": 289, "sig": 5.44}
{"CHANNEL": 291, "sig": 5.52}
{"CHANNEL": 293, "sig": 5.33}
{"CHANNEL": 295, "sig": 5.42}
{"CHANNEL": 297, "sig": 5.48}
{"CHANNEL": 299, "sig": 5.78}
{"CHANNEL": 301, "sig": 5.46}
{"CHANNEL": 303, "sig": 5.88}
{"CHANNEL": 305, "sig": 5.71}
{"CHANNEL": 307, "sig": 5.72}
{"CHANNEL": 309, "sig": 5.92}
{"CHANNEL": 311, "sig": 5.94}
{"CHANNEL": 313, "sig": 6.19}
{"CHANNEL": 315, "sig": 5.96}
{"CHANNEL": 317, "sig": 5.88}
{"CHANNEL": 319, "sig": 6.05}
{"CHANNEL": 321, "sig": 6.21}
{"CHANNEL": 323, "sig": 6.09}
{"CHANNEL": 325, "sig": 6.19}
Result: 1.15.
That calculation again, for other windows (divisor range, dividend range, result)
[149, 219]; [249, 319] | 1.24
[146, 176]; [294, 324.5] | 1.42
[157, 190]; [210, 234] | 1.14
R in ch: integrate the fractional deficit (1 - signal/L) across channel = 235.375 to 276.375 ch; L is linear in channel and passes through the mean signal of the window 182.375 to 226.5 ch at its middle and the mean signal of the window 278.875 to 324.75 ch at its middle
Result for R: -2.8 ch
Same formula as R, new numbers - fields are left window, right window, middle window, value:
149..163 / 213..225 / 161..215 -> -3.25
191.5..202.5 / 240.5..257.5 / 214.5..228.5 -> 0.88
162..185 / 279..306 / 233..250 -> -1.33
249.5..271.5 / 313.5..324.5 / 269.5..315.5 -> 2.28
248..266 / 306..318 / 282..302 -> 1.50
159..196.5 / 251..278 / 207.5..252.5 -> 1.07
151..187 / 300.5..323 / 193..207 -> -1.59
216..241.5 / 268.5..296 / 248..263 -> -0.93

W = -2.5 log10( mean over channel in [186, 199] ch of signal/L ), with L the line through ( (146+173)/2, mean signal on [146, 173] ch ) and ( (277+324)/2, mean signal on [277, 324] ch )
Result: -0.12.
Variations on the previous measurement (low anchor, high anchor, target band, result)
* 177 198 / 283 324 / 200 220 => -0.02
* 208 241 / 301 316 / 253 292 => -0.03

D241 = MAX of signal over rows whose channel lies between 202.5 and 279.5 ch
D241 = 6.27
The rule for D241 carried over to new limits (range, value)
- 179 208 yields 5.39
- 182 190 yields 4.84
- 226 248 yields 5.69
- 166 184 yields 4.54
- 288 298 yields 5.52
